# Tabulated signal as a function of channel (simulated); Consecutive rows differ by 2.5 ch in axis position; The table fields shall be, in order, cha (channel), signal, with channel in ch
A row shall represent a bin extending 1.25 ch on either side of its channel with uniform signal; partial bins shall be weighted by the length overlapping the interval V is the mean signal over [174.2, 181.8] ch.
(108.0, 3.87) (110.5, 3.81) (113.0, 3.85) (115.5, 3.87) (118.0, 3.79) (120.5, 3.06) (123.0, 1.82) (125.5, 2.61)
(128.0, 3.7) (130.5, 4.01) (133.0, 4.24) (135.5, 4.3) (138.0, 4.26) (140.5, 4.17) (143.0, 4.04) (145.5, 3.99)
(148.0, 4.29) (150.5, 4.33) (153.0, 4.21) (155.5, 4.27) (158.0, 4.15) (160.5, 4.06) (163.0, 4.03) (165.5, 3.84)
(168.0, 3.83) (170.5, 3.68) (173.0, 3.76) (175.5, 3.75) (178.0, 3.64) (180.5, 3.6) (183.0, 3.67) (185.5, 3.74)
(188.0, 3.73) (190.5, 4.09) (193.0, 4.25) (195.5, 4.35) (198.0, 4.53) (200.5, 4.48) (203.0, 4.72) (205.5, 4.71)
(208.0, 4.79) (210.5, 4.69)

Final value 3.66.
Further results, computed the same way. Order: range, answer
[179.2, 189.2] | 3.68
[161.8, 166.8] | 3.93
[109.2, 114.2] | 3.83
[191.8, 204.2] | 4.47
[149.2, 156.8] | 4.27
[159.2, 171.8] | 3.89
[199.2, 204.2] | 4.6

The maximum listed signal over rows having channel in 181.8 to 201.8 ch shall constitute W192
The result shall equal 4.53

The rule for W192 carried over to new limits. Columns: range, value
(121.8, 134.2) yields 4.24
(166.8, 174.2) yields 3.83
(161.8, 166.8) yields 4.03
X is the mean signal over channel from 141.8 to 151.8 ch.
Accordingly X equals 4.16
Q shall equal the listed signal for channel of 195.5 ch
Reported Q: 4.35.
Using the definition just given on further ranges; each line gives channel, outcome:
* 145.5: 3.99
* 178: 3.64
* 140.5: 4.17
